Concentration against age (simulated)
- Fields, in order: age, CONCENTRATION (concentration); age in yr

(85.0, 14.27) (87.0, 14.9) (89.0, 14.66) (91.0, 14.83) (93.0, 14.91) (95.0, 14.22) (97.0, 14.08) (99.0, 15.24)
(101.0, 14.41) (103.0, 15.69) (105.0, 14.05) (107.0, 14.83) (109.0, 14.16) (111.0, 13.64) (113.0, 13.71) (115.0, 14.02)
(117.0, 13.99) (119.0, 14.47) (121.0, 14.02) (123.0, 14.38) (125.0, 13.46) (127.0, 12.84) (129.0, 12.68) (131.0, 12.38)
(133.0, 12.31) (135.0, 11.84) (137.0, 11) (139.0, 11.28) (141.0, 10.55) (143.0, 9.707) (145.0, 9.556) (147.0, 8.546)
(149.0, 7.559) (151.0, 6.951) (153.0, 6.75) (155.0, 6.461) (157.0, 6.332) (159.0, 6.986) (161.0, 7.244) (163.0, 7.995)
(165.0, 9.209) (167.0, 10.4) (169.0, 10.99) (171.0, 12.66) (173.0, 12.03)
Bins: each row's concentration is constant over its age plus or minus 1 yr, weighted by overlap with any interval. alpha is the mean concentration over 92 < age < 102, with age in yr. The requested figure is 14.6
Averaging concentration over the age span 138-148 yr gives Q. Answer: 9.93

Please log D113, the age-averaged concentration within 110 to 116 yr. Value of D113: 13.8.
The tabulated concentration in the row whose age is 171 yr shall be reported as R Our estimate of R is 12.66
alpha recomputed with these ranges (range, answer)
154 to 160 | 6.59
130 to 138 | 11.9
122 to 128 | 13.6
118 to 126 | 14.1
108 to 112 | 13.9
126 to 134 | 12.6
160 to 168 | 8.71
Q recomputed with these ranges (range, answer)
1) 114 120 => 14.2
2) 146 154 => 7.45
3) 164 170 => 10.2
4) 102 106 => 14.9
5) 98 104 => 15.1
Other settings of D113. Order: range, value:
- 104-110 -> 14.3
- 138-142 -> 10.9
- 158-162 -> 7.12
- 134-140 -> 11.4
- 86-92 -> 14.8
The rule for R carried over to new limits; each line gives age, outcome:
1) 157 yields 6.332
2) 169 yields 10.99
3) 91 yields 14.83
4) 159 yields 6.986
